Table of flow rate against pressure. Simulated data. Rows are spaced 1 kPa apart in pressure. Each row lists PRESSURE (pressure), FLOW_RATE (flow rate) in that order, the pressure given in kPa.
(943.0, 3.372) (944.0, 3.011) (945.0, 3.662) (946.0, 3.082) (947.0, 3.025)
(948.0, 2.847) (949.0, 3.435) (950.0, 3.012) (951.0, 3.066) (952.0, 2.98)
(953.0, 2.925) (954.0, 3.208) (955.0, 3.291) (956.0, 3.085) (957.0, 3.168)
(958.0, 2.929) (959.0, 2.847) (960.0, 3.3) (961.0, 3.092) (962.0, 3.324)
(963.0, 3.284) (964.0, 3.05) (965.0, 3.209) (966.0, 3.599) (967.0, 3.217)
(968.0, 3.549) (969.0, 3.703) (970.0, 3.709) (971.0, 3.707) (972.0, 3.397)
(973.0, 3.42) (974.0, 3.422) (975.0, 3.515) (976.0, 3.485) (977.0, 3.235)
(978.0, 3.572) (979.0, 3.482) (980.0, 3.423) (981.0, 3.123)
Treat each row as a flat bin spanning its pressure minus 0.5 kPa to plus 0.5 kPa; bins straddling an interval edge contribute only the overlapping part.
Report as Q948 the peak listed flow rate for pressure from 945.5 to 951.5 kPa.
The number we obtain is 3.435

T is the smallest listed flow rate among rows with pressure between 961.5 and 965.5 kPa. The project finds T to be 3.05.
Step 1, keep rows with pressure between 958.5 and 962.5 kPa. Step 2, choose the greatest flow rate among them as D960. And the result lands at 3.324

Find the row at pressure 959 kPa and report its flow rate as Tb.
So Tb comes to 2.847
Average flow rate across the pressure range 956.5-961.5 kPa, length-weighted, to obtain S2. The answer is 3.07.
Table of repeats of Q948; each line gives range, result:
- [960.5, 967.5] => 3.599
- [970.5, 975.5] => 3.707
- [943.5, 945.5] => 3.662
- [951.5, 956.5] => 3.291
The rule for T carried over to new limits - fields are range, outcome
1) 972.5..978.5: 3.235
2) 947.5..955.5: 2.847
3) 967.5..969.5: 3.549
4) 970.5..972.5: 3.397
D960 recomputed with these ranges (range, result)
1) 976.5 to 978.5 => 3.572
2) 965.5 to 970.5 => 3.709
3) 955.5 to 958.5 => 3.168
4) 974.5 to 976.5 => 3.515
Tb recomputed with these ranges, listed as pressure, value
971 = 3.707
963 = 3.284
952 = 2.98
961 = 3.092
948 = 2.847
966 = 3.599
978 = 3.572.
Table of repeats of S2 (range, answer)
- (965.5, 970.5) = 3.56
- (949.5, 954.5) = 3.04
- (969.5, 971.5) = 3.71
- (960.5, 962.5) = 3.21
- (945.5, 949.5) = 3.1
